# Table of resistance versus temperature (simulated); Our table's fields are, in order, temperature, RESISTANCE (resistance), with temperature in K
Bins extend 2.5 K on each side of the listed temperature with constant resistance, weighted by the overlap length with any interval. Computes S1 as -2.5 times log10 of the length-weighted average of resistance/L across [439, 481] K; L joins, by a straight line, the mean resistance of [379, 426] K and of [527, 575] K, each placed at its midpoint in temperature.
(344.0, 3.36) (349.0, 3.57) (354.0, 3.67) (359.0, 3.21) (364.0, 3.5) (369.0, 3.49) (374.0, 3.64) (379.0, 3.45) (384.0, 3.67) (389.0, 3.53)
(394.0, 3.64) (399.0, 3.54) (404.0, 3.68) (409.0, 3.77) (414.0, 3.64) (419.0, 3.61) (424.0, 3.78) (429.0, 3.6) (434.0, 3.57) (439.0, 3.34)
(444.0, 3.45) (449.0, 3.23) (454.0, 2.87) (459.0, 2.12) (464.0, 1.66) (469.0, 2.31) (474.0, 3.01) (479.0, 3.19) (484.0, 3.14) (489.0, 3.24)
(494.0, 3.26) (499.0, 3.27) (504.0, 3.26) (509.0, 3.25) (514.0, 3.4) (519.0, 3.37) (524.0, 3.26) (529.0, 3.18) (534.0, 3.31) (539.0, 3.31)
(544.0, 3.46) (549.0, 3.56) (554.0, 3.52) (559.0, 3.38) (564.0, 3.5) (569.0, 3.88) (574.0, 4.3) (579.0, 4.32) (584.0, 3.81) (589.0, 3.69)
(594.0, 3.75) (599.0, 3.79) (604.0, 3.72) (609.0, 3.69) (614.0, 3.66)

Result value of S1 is 0.29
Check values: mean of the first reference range 3.64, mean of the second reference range 3.52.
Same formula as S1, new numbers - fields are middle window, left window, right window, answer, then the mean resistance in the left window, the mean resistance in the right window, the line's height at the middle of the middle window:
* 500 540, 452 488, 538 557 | -0.040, 2.64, 3.47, 3.18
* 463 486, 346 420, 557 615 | 0.328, 3.57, 3.8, 3.67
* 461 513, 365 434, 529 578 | 0.210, 3.61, 3.58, 3.6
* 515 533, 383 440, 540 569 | 0.079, 3.62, 3.51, 3.53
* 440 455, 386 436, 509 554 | 0.104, 3.64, 3.36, 3.55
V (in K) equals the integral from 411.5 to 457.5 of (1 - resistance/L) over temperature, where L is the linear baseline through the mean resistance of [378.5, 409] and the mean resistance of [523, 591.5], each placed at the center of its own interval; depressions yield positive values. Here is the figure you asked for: 2.35 K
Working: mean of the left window 3.61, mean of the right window 3.61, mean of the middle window 3.43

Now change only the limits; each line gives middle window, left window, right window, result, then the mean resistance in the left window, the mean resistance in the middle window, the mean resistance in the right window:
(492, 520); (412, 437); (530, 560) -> 1.49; 3.63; 3.3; 3.41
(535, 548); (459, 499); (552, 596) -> 0.24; 2.81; 3.4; 3.8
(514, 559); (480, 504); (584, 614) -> 0.83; 3.23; 3.37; 3.73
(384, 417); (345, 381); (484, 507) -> -2.01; 3.5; 3.64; 3.24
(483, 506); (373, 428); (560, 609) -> 3.06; 3.63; 3.24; 3.84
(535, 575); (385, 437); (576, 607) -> 2.43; 3.63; 3.58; 3.85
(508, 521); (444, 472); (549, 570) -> -1.05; 2.54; 3.35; 3.55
